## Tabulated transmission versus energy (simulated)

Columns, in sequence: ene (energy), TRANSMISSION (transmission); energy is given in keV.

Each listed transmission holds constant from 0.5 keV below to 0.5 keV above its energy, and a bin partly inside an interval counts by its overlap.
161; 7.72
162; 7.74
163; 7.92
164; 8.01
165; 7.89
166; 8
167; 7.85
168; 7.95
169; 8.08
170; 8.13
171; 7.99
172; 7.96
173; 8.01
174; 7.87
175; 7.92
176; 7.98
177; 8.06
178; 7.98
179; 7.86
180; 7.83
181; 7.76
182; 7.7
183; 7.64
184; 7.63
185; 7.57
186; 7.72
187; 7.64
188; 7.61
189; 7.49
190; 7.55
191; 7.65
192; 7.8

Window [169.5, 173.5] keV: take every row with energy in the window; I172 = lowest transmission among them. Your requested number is 7.96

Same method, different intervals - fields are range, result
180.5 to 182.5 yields 7.7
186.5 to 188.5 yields 7.61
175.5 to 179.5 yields 7.86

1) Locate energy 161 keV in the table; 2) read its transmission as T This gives 7.72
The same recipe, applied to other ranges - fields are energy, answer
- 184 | 7.63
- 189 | 7.49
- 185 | 7.57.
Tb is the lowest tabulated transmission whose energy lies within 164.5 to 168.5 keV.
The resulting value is 7.85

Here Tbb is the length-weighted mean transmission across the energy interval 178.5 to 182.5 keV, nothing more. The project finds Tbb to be 7.79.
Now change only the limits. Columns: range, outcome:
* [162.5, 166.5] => 7.96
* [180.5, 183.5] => 7.7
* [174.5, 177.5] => 7.99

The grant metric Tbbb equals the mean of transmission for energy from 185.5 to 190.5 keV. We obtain 7.6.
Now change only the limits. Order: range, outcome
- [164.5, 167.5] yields 7.91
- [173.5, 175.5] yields 7.89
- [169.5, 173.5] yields 8.02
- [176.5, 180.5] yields 7.93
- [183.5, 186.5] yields 7.64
